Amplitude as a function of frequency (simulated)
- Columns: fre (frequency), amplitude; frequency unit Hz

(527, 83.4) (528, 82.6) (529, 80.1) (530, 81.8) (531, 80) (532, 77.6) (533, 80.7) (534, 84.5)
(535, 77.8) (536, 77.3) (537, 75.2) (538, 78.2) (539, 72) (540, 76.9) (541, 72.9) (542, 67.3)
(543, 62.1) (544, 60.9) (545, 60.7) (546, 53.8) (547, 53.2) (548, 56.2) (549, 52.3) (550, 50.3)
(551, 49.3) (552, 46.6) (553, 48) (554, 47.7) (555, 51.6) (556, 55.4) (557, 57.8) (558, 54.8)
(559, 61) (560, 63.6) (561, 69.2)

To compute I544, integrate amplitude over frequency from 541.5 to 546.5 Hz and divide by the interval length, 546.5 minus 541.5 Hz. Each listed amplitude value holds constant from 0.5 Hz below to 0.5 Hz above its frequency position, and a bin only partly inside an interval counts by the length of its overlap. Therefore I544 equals 61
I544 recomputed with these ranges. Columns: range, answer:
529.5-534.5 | 80.9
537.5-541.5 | 75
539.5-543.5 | 69.8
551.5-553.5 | 47.3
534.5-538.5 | 77.1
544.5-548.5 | 56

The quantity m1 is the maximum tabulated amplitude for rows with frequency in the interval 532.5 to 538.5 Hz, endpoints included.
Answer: 84.5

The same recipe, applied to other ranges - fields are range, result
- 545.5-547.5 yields 53.8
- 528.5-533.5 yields 81.8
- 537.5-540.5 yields 78.2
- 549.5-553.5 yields 50.3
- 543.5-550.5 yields 60.9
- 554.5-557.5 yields 57.8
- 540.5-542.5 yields 72.9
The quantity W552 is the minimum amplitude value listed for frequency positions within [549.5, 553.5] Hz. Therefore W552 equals 46.6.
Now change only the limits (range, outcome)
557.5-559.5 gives 54.8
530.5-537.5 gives 75.2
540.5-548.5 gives 53.2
